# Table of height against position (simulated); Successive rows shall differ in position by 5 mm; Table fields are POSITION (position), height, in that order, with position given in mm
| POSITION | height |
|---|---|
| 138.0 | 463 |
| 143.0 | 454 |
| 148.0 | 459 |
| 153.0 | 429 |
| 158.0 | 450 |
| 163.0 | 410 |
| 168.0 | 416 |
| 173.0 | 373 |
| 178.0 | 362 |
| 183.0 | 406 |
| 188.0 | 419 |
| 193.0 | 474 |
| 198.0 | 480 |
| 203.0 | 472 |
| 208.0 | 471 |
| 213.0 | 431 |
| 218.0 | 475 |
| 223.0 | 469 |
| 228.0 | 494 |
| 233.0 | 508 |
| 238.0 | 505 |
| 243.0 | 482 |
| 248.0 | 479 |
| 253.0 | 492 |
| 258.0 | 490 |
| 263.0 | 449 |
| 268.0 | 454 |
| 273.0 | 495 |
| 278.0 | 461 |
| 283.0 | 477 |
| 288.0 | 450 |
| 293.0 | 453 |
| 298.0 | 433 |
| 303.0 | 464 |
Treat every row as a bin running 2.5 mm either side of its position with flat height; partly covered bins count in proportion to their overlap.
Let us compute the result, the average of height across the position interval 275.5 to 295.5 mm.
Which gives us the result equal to 460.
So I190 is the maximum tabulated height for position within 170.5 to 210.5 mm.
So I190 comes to 480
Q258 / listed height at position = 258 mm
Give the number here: 490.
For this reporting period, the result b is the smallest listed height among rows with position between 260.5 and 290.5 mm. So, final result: 449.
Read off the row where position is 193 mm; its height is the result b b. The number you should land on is 474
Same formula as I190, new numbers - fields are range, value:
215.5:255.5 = 508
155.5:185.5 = 450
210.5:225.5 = 475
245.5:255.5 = 492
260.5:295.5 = 495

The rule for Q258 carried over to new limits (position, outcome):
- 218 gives 475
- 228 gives 494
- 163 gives 410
